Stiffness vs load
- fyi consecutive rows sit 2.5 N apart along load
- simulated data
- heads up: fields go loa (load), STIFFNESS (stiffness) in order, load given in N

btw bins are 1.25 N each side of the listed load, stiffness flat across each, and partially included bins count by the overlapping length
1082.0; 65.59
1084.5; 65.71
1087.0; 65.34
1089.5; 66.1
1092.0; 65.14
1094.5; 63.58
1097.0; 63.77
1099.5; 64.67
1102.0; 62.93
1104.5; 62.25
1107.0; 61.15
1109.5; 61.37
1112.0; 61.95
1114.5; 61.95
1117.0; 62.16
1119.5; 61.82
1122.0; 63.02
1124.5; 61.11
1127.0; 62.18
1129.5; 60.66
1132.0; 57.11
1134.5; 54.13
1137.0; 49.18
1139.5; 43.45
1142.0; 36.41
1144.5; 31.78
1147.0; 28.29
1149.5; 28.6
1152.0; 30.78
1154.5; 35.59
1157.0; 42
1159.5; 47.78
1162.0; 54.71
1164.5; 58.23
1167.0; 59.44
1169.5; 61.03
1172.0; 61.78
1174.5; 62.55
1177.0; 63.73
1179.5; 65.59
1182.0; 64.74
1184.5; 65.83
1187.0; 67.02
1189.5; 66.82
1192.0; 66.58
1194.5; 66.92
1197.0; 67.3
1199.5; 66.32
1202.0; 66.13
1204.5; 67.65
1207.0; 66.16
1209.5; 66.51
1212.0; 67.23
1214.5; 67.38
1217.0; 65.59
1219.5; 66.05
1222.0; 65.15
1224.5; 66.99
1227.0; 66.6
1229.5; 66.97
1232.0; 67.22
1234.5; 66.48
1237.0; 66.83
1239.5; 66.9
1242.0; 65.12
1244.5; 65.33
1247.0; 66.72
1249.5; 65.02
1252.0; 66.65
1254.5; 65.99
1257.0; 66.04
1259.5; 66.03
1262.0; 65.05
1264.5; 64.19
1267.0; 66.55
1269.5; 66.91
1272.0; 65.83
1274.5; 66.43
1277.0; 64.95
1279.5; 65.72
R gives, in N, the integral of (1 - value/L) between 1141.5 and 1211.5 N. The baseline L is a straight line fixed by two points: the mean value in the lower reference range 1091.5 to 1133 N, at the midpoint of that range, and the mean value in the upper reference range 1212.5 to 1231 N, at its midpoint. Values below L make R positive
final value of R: 9.2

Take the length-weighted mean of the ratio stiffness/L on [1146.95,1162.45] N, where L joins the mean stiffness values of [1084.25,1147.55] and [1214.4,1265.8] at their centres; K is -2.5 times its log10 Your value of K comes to 0.50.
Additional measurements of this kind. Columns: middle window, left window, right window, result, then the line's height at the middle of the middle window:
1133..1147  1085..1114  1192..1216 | 0.47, 64.8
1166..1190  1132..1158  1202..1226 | -0.22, 52.1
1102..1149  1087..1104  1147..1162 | -0.06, 50.8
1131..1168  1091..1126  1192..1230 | 0.42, 64.2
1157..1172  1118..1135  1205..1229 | 0.14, 62.9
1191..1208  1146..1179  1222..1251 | -0.16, 57.8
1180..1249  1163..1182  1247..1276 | -0.04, 63.8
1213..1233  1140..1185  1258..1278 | -0.13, 58.8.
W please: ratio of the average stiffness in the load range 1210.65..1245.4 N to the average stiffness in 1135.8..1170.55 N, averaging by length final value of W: 1.54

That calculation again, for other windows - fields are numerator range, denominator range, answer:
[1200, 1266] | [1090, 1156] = 1.23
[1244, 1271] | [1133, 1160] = 1.70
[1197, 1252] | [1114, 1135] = 1.10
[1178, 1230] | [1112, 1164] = 1.35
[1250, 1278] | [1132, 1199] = 1.24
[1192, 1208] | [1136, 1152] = 1.87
